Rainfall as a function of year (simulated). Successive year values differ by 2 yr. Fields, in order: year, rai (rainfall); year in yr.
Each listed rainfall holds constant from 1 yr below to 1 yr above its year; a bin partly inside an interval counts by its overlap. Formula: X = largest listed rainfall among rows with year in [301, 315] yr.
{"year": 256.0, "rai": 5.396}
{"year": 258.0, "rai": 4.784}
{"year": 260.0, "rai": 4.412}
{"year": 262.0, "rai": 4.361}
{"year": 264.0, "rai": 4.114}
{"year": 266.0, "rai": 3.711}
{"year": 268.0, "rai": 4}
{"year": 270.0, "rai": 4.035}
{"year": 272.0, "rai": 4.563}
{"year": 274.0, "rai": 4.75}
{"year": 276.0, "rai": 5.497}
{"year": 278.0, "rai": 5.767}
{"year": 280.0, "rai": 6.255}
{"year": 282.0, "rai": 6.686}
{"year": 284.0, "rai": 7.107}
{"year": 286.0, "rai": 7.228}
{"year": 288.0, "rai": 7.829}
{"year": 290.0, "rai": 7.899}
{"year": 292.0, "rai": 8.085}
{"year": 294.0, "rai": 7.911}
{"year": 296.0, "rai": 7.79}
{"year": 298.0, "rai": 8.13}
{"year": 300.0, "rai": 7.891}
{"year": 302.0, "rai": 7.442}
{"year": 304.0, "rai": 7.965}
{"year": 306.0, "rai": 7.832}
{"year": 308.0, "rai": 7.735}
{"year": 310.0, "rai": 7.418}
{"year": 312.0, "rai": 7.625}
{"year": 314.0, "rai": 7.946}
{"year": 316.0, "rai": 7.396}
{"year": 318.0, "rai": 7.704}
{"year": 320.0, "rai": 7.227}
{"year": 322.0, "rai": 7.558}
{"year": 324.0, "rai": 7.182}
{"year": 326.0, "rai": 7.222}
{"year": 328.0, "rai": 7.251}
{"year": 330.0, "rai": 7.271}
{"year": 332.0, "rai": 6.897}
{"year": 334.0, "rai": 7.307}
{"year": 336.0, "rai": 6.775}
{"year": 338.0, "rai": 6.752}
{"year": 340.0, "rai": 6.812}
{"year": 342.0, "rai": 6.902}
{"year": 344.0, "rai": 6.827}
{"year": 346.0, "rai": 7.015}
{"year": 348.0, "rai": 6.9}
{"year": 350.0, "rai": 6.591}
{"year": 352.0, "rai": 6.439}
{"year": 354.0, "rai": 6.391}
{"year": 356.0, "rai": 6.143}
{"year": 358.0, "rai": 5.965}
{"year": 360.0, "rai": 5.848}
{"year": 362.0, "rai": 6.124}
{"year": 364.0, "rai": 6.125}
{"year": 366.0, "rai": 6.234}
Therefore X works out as 7.965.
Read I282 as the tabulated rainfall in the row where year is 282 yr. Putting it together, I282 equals 6.686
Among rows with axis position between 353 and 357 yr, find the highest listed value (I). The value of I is 6.391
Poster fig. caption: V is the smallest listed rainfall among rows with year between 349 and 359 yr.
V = 5.965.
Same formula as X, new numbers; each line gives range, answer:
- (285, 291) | 7.899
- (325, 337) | 7.307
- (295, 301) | 8.13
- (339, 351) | 7.015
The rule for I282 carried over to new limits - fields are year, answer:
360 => 5.848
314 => 7.946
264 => 4.114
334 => 7.307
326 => 7.222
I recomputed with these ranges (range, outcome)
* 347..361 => 6.9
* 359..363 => 6.124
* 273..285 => 7.107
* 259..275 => 4.75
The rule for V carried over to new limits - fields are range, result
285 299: 7.228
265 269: 3.711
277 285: 5.767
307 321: 7.227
